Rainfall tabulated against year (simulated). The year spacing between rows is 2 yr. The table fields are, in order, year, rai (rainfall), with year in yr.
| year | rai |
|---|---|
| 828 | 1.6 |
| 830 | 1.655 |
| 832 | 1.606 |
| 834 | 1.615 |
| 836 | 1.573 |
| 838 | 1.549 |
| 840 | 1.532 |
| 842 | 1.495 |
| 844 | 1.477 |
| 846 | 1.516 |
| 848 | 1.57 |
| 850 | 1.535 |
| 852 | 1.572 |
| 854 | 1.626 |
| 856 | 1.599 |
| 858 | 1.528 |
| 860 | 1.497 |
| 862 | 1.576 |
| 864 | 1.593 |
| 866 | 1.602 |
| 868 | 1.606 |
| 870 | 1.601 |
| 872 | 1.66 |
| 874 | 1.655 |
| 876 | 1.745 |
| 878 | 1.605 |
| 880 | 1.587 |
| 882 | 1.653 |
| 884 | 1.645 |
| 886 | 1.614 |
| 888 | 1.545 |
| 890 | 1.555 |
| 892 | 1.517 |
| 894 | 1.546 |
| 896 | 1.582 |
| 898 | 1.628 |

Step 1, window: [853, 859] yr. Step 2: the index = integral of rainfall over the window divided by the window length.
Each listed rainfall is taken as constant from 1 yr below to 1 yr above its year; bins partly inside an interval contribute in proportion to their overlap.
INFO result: 1.58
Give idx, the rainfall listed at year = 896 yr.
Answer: 1.582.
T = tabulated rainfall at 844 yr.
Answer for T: 1.477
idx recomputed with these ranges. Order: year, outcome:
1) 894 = 1.546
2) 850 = 1.535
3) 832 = 1.606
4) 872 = 1.66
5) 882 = 1.653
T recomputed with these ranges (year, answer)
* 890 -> 1.555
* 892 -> 1.517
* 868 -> 1.606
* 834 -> 1.615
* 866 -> 1.602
